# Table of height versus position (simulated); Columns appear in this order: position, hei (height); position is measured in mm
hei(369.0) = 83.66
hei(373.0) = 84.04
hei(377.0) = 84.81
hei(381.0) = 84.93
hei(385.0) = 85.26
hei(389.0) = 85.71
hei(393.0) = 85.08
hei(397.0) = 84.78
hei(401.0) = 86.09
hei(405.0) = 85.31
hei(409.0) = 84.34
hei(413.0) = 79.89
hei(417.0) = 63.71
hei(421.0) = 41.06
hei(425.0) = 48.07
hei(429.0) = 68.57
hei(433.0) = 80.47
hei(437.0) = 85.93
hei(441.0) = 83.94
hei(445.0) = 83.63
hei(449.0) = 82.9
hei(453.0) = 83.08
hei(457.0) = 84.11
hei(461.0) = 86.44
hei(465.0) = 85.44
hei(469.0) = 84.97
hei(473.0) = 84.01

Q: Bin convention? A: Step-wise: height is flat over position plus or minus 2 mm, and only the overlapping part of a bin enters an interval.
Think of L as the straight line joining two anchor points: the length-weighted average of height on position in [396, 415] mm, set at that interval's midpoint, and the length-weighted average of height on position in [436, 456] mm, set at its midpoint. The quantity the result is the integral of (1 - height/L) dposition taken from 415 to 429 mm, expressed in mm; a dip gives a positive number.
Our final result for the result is 5.1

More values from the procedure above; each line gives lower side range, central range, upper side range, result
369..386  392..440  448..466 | 5.7 mm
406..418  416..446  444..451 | 4.4 mm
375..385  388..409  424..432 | -2.5 mm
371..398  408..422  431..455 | 2.7 mm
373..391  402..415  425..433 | -1.5 mm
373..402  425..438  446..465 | 1.8 mm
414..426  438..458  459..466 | -2.4 mm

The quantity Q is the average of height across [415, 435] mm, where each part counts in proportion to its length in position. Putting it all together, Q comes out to 60.4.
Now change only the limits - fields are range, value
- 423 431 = 58.3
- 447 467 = 84.4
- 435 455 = 83.9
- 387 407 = 85.4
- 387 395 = 85.4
